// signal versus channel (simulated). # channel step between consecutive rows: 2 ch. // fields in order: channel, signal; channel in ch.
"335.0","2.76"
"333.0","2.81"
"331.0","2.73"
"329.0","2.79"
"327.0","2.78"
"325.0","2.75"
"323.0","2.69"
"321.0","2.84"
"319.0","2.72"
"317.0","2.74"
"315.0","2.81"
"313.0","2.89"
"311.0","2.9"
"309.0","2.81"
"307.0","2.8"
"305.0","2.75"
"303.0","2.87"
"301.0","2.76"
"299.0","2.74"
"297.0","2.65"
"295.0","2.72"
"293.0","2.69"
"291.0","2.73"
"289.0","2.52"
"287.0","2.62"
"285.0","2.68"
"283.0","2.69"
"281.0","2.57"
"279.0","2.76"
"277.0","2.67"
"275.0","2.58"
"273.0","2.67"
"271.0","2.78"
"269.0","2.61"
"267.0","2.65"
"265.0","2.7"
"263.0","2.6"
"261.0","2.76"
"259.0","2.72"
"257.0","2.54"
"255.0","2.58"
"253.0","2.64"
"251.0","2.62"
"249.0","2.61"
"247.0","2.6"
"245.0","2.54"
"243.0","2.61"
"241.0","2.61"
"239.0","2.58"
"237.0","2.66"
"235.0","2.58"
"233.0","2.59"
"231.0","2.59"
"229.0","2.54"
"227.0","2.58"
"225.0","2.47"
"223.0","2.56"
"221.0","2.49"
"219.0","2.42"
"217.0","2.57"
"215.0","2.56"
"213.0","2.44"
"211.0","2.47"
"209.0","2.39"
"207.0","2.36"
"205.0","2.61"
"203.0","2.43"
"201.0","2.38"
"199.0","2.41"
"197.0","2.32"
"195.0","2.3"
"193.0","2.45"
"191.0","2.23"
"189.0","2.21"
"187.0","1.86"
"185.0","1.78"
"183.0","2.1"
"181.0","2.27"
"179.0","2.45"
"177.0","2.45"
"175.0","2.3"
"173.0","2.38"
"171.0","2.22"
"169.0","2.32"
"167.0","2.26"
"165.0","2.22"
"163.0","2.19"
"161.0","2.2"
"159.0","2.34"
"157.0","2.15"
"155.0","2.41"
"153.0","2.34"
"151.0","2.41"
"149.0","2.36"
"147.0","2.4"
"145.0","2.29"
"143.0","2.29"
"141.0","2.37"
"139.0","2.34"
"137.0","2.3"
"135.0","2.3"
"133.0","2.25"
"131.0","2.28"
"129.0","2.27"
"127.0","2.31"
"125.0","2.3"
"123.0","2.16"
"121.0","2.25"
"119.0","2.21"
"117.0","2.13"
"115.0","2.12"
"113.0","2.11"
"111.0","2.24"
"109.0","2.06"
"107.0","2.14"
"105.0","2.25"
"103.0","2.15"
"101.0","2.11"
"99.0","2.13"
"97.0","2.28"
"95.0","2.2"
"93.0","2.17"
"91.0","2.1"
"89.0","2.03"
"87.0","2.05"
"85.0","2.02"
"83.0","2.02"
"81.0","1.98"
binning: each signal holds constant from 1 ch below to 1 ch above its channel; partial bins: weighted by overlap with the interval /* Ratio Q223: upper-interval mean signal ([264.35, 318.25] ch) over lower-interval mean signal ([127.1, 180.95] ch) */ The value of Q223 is 1.2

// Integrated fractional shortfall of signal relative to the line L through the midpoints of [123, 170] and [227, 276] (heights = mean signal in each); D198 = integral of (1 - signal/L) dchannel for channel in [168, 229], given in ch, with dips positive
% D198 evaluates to 2.41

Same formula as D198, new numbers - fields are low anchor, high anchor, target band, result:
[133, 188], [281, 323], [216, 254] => -0.8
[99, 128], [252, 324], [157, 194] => 2.1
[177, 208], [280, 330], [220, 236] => -0.8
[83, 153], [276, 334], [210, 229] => -0.1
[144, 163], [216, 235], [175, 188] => 1.3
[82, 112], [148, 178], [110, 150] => -0.8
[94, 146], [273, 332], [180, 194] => 1.6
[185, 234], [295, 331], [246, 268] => -0.5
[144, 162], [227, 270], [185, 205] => 1.4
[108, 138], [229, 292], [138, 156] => -0.5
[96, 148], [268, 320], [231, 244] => -0.2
